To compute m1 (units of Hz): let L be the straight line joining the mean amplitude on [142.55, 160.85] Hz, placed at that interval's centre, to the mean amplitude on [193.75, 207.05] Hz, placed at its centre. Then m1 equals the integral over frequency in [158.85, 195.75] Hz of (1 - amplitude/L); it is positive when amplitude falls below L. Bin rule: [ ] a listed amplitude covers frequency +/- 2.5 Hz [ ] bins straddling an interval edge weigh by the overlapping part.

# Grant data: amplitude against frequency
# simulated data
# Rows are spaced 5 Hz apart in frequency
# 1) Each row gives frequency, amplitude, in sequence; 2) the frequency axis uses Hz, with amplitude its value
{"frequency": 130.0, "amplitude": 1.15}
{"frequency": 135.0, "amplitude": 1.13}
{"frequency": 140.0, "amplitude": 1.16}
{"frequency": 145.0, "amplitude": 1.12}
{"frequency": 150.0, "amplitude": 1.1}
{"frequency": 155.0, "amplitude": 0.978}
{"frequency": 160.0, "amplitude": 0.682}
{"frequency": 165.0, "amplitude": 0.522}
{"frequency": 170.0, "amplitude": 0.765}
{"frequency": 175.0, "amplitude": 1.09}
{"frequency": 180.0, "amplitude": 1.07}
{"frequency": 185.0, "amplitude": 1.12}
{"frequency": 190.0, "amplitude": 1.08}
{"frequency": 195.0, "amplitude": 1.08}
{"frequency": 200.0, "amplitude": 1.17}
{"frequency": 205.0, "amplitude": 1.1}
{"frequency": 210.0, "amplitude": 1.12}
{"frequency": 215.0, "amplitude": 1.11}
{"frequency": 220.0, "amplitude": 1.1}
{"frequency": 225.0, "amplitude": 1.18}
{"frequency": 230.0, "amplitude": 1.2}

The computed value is 4.8 Hz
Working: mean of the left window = 0.996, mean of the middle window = 0.928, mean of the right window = 1.12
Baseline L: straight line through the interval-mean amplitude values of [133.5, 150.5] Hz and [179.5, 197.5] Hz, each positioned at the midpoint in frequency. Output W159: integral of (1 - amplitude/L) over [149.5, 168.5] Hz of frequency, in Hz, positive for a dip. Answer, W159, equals 5.6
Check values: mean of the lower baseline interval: 1.13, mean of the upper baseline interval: 1.09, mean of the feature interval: 0.788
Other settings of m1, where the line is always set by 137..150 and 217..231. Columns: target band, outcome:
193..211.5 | 0.5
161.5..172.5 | 4.7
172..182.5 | 0.7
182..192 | 0.4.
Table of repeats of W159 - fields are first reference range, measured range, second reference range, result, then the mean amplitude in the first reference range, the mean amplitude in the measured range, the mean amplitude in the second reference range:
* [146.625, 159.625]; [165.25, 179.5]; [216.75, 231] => 2.1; 0.986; 0.883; 1.15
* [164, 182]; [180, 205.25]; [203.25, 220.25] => -2.8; 0.884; 1.11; 1.11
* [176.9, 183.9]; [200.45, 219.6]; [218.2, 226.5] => 0.1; 1.08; 1.12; 1.14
